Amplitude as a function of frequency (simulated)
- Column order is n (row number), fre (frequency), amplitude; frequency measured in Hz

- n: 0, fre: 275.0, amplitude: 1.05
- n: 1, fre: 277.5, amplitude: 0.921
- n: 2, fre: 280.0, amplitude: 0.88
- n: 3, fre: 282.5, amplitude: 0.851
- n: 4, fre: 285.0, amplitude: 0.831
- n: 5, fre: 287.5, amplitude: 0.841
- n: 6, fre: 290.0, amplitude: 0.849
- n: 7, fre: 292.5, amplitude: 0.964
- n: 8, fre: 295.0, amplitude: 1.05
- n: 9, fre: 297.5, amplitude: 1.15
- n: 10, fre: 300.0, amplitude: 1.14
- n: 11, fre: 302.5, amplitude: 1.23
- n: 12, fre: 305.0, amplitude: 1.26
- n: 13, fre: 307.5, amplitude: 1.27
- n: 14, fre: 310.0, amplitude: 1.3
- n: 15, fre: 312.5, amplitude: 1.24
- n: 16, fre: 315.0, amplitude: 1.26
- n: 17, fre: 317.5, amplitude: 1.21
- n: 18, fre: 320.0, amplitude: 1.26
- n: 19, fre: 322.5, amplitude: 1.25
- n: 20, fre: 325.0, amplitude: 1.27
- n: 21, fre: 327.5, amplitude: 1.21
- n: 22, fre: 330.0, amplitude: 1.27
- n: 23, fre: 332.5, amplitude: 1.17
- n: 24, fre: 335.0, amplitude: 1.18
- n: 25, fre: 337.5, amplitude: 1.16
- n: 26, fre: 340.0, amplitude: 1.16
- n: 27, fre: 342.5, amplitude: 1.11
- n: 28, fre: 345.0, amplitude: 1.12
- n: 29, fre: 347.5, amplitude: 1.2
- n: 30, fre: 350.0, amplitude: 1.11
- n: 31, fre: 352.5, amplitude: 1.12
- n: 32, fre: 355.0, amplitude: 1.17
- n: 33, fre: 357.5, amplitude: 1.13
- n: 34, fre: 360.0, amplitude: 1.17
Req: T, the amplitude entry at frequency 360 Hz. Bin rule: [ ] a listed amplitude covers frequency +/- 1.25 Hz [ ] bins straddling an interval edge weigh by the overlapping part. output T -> 1.17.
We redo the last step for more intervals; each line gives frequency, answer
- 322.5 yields 1.25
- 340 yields 1.16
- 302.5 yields 1.23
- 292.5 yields 0.964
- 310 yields 1.3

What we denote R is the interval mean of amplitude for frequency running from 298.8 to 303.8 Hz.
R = 1.19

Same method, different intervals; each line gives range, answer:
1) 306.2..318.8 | 1.26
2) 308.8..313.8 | 1.27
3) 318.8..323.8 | 1.26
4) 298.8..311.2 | 1.24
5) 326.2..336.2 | 1.21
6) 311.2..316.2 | 1.25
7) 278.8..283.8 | 0.865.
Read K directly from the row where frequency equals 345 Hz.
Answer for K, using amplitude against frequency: 1.12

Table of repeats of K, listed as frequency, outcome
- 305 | 1.26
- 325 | 1.27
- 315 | 1.26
